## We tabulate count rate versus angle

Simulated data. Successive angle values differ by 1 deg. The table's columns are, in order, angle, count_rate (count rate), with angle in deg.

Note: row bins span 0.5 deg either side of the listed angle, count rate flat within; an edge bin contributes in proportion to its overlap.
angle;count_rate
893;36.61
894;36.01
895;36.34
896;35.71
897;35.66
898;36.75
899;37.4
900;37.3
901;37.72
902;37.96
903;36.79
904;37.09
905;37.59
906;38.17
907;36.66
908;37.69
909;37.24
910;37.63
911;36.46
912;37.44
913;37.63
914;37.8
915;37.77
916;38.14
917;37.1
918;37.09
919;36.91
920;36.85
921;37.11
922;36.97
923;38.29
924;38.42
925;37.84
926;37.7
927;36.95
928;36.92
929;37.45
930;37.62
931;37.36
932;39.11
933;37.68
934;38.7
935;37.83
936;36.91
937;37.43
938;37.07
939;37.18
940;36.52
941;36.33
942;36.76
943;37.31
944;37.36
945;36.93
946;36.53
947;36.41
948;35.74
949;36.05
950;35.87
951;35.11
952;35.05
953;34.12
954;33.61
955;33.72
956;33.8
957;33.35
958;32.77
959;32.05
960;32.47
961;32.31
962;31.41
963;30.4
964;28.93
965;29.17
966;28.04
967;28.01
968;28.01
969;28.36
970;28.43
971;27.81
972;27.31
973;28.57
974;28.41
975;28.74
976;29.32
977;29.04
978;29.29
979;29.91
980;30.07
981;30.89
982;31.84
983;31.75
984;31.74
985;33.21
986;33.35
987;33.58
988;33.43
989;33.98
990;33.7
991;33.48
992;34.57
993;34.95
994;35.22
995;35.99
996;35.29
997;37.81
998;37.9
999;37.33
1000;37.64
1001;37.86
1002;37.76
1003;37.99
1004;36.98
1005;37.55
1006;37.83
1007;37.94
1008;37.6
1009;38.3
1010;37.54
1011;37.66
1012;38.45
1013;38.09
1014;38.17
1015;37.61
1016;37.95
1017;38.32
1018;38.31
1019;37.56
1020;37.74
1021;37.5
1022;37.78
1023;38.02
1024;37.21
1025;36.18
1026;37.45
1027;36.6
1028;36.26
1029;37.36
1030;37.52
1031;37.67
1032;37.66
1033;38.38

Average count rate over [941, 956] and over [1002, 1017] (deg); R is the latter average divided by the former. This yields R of 1.06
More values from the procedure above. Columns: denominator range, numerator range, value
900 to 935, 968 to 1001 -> 0.86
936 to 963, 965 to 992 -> 0.87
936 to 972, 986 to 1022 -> 1.10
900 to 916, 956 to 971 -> 0.81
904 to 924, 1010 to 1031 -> 1.00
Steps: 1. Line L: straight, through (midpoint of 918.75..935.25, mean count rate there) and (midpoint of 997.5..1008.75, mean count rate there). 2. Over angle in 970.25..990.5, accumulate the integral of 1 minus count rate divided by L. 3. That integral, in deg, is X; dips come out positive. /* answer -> 3.7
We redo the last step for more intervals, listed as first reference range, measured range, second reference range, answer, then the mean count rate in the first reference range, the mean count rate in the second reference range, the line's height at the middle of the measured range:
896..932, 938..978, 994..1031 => 5.2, 37.4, 37.5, 37.4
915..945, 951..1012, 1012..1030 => 7.1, 37.4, 37.6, 37.5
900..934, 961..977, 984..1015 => 3.4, 37.5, 36.3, 36.8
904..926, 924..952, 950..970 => -2.1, 37.5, 31.6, 34.5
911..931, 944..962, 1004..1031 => 1.5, 37.4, 37.6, 37.5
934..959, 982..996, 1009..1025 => 1.2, 35.8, 37.8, 37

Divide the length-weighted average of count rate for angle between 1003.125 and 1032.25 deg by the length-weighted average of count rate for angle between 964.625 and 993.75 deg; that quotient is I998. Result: 1.2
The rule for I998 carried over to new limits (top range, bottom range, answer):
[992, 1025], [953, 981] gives 1.24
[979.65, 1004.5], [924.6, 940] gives 0.93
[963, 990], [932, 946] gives 0.81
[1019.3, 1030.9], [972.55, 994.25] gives 1.17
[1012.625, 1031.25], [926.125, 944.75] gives 1.00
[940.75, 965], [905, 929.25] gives 0.91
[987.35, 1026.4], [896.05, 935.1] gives 0.99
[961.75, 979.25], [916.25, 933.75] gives 0.77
